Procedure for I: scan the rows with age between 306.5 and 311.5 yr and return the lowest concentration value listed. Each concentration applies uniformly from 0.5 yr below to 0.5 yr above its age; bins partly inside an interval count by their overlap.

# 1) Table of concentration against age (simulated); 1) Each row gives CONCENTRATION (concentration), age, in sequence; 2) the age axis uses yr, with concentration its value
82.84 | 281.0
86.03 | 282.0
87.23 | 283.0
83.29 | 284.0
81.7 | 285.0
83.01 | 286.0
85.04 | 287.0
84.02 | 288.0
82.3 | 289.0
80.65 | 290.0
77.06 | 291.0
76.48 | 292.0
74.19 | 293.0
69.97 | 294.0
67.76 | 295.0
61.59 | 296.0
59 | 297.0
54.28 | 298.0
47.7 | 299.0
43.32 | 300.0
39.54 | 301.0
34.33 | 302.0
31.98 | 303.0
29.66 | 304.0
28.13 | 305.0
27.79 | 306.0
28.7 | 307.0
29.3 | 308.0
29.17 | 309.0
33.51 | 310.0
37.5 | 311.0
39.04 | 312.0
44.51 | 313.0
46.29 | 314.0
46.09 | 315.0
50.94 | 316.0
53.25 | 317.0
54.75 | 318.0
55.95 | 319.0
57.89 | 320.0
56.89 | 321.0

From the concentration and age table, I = 28.7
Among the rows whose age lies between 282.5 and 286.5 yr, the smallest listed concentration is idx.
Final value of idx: 81.7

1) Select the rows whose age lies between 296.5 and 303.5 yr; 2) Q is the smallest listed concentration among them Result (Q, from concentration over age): 31.98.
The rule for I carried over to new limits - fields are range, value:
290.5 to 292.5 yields 76.48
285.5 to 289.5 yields 82.3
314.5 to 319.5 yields 46.09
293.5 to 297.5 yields 59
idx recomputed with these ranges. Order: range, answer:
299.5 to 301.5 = 39.54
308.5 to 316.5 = 29.17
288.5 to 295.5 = 67.76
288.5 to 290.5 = 80.65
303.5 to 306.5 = 27.79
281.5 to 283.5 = 86.03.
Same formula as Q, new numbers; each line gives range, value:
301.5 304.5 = 29.66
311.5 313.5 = 39.04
